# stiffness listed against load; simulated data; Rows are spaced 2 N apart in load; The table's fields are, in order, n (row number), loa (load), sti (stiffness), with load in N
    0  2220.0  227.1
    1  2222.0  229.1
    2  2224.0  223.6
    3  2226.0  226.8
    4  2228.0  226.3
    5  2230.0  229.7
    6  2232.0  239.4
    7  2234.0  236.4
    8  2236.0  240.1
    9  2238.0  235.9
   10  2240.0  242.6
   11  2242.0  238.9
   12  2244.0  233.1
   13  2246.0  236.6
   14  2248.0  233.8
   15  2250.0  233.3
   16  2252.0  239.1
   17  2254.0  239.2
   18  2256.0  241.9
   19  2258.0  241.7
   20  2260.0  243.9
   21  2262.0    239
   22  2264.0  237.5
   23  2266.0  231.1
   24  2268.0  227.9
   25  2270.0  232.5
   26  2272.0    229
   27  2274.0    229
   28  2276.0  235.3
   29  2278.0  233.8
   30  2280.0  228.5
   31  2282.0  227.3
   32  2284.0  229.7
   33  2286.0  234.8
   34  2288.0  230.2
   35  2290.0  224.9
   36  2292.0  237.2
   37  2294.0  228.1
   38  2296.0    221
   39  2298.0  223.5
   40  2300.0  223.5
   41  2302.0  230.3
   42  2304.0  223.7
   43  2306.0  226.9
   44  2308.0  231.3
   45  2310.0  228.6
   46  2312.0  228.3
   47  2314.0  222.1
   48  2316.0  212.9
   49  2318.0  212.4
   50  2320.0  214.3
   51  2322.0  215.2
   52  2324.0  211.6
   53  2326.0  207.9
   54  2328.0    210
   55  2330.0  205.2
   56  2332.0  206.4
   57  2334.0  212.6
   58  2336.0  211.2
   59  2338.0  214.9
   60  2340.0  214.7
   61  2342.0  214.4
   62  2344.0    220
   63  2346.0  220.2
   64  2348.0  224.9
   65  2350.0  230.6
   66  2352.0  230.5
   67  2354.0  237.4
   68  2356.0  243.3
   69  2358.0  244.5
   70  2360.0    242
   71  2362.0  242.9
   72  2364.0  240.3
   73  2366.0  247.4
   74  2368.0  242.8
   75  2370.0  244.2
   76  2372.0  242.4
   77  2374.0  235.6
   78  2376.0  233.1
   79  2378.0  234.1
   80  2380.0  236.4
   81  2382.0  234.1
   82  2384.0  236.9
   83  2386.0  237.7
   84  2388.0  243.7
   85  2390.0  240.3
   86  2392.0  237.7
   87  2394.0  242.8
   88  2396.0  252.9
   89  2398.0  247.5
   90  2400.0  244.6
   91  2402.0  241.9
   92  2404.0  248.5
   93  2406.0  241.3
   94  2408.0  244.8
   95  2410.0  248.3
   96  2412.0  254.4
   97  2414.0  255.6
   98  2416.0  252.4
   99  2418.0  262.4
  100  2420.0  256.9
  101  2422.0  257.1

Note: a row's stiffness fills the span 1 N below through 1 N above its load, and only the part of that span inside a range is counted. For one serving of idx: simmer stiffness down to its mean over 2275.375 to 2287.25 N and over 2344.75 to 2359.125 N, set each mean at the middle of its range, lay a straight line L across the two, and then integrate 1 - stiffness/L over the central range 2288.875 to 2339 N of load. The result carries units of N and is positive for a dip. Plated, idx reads 2.7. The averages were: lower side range 231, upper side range 233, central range 219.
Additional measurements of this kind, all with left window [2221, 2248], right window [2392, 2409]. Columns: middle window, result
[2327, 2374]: 2.6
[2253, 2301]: 0.9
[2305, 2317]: 0.7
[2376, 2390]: 0.4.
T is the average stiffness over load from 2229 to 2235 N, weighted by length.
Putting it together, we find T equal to 235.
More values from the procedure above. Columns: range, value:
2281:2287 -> 231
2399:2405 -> 245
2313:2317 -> 218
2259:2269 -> 236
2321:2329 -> 211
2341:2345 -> 217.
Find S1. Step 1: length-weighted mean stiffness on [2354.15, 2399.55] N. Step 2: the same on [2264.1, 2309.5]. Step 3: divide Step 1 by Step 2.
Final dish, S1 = 1.1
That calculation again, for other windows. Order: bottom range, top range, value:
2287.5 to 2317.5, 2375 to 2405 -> 1.07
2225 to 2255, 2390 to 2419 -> 1.05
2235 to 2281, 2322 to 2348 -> 0.90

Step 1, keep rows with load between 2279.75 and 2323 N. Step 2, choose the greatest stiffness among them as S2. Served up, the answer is 237.2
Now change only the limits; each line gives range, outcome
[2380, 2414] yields 255.6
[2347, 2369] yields 247.4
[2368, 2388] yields 244.2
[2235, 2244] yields 242.6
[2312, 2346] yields 228.3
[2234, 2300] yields 243.9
